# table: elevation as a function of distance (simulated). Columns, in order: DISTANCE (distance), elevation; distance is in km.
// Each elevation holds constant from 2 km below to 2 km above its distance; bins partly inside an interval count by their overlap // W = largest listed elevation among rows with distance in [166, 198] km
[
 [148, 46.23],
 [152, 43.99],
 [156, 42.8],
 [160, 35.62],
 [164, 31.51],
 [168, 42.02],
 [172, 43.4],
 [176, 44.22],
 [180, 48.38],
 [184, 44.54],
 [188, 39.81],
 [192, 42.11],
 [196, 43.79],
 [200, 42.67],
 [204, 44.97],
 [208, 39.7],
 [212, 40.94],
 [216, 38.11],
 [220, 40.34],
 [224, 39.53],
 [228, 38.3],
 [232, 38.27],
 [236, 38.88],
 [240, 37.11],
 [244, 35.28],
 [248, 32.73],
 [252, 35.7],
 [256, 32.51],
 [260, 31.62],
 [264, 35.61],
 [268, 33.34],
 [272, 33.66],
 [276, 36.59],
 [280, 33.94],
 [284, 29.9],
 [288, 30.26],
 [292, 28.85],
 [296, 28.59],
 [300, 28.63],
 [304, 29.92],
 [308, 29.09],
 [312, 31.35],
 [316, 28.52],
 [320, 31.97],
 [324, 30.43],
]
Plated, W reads 48.38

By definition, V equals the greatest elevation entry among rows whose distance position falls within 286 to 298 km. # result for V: 30.26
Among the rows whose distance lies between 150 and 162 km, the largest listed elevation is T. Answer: 43.99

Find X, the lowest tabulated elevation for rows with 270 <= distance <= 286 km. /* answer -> 29.9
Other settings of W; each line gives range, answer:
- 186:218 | 44.97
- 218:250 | 40.34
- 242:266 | 35.7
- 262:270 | 35.61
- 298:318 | 31.35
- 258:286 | 36.59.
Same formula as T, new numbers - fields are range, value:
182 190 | 44.54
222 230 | 39.53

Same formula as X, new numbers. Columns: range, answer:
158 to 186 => 31.51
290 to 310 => 28.59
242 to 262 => 31.62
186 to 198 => 39.81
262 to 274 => 33.34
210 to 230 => 38.11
